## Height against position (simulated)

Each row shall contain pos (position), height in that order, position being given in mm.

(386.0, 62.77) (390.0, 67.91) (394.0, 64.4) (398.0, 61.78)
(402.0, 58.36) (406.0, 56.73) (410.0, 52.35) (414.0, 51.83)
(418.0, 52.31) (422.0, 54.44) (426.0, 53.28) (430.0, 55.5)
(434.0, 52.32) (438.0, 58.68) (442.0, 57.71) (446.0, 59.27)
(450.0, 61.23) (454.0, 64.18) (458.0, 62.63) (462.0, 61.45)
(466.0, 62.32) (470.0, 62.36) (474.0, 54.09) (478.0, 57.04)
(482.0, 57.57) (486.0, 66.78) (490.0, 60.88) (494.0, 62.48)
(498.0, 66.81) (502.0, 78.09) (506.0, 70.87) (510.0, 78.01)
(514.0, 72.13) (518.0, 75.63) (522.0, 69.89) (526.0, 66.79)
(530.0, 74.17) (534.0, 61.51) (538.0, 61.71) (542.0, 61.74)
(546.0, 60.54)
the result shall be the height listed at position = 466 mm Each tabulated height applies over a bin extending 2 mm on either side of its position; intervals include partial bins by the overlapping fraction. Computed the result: 62.32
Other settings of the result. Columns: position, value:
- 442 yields 57.71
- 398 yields 61.78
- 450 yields 61.23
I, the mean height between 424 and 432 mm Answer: 54.4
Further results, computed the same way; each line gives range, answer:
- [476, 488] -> 60.5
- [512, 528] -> 71.1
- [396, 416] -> 56.2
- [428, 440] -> 55.5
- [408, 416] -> 52.1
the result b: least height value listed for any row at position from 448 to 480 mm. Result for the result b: 54.09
